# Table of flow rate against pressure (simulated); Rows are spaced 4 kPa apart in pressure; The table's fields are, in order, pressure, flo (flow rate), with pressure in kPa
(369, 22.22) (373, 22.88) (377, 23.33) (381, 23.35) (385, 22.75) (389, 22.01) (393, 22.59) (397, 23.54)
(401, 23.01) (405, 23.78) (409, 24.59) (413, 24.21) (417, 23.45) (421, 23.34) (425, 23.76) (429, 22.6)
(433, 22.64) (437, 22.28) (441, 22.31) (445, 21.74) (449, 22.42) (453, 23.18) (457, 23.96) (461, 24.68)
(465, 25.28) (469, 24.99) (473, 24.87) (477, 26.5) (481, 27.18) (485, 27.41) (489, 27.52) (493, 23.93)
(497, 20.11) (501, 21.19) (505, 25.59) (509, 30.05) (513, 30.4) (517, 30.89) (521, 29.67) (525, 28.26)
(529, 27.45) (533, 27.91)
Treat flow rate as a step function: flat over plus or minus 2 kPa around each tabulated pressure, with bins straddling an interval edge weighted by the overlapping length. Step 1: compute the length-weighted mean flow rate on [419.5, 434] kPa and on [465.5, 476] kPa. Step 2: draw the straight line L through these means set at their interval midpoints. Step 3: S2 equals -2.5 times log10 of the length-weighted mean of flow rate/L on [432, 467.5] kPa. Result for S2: 0.04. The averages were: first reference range 23.1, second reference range 25.1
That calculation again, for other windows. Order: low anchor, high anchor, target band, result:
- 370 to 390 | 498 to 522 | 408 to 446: 0.07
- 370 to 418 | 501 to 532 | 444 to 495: 0.06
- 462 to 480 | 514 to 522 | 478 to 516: 0.08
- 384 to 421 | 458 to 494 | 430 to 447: 0.11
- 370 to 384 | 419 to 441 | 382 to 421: -0.02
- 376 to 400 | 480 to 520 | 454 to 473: 0.03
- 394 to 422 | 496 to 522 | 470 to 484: -0.01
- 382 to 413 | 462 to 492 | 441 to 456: 0.12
